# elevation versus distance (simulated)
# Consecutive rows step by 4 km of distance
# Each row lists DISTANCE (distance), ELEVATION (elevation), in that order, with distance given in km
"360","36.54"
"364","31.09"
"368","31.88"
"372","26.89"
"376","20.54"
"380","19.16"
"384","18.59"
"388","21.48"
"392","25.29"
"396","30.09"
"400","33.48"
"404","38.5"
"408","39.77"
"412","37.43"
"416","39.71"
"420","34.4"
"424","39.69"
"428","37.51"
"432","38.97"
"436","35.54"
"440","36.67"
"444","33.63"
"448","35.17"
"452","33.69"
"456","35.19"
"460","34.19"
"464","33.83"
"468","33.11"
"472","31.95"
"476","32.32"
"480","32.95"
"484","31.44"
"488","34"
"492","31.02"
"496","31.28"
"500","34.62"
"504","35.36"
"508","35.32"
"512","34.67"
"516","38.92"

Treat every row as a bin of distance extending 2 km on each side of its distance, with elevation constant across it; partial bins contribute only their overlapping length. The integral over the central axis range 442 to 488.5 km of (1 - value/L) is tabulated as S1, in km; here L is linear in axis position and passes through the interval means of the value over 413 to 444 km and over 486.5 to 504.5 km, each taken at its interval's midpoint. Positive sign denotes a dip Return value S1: 2.0 km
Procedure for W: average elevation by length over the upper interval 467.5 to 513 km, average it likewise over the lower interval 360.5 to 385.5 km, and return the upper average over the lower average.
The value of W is 1.30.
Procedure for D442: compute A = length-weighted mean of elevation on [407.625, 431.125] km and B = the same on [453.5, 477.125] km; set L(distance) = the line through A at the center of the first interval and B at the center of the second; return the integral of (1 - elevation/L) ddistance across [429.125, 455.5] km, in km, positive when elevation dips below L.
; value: 0.1 km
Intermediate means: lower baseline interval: 38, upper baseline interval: 33.5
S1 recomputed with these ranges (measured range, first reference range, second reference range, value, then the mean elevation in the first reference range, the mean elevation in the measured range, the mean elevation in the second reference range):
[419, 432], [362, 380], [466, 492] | -3.54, 26.7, 37.7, 32.5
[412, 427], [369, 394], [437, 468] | -4.66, 22.4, 37.8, 34.6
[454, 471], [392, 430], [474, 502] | -0.12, 36.1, 34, 32.5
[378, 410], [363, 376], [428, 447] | 3.26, 28.4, 28.3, 36.3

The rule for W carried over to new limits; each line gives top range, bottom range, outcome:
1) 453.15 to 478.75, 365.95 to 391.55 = 1.44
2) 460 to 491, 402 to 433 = 0.86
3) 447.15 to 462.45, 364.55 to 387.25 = 1.45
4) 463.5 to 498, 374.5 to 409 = 1.19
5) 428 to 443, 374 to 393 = 1.77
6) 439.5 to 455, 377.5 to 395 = 1.60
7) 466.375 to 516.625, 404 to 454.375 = 0.91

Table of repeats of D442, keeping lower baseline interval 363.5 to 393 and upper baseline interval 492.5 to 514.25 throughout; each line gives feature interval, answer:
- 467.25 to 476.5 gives -0.25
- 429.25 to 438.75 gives -2.92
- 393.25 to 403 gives -2.42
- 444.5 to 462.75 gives -2.67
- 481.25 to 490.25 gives -0.01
